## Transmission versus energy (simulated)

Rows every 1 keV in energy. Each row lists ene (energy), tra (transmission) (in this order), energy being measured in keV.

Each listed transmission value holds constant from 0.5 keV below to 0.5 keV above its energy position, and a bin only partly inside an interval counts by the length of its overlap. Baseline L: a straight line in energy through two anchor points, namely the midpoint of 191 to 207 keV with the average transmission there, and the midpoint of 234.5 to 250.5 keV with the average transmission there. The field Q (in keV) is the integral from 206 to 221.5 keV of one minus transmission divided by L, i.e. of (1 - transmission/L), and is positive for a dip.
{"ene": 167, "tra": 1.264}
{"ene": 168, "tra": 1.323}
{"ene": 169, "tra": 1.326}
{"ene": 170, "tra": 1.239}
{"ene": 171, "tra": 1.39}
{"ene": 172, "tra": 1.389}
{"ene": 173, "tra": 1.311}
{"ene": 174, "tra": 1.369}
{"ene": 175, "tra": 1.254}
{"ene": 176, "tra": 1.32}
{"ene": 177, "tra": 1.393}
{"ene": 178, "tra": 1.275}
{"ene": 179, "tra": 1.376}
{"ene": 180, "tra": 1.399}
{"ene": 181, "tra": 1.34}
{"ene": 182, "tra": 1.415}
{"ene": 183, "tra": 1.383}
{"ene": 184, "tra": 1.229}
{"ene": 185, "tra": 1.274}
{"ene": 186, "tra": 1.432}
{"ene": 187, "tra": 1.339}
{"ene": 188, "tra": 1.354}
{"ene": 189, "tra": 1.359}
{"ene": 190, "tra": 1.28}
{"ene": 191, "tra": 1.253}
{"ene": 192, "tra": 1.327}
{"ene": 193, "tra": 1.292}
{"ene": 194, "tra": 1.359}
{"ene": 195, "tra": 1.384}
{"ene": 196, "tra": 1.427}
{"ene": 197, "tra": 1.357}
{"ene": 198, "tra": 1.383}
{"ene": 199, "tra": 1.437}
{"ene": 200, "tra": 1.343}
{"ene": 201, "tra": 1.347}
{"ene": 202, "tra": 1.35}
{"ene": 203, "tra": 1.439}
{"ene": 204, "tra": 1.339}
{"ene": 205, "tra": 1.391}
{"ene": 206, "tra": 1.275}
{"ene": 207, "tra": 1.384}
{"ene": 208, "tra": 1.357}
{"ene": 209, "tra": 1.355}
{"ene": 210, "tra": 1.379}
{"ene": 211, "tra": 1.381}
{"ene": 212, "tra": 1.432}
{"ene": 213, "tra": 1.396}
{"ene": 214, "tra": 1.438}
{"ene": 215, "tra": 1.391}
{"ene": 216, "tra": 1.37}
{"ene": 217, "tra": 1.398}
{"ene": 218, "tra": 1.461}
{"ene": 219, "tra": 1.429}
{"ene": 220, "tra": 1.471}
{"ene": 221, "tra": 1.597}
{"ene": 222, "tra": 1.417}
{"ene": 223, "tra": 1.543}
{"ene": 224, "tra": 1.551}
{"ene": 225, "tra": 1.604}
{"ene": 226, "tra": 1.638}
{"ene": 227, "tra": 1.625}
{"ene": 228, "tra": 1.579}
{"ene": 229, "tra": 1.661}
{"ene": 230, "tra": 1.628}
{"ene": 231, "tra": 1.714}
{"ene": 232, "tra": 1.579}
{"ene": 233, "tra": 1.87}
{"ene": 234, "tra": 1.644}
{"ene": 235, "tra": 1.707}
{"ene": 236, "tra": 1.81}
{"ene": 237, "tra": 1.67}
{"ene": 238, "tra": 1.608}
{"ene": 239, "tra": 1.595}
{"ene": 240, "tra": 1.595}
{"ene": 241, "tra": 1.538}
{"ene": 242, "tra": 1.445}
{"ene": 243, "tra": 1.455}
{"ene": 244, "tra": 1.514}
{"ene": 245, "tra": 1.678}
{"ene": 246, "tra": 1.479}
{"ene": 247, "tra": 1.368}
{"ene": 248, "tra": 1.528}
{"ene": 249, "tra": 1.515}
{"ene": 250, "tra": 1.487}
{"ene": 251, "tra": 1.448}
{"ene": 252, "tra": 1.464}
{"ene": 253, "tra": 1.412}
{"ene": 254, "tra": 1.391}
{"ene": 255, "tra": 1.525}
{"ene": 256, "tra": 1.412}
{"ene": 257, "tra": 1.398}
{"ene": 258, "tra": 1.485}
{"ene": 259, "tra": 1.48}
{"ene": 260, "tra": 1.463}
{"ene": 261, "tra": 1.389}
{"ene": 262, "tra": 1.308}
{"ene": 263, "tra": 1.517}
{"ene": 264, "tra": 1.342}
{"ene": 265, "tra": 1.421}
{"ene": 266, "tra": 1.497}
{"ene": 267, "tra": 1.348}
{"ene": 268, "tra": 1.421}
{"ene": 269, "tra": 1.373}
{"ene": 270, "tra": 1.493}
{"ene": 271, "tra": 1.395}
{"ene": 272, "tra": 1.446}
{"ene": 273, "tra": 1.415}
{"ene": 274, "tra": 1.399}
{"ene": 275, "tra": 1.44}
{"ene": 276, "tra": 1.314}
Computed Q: 0.2 keV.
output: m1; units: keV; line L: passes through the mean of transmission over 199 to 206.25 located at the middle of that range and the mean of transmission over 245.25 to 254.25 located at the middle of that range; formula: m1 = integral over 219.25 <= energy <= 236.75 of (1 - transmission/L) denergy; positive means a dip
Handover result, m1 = -2.5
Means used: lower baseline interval 1.36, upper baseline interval 1.46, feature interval 1.62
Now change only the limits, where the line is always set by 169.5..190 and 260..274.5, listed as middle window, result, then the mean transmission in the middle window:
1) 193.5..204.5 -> -0.2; 1.38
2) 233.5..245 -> -1.8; 1.6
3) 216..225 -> -0.7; 1.48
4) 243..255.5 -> -0.8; 1.48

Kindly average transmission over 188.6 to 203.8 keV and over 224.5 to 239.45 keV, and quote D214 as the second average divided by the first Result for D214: 1.23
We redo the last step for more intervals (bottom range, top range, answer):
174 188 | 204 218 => 1.03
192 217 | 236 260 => 1.09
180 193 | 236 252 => 1.15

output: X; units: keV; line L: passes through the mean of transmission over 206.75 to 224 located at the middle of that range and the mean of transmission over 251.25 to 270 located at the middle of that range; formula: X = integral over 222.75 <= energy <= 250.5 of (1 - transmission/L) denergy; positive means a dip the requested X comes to -3.2 keV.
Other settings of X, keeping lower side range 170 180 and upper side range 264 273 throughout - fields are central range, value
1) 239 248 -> -0.75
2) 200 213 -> -0.03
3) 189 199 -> 0.07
